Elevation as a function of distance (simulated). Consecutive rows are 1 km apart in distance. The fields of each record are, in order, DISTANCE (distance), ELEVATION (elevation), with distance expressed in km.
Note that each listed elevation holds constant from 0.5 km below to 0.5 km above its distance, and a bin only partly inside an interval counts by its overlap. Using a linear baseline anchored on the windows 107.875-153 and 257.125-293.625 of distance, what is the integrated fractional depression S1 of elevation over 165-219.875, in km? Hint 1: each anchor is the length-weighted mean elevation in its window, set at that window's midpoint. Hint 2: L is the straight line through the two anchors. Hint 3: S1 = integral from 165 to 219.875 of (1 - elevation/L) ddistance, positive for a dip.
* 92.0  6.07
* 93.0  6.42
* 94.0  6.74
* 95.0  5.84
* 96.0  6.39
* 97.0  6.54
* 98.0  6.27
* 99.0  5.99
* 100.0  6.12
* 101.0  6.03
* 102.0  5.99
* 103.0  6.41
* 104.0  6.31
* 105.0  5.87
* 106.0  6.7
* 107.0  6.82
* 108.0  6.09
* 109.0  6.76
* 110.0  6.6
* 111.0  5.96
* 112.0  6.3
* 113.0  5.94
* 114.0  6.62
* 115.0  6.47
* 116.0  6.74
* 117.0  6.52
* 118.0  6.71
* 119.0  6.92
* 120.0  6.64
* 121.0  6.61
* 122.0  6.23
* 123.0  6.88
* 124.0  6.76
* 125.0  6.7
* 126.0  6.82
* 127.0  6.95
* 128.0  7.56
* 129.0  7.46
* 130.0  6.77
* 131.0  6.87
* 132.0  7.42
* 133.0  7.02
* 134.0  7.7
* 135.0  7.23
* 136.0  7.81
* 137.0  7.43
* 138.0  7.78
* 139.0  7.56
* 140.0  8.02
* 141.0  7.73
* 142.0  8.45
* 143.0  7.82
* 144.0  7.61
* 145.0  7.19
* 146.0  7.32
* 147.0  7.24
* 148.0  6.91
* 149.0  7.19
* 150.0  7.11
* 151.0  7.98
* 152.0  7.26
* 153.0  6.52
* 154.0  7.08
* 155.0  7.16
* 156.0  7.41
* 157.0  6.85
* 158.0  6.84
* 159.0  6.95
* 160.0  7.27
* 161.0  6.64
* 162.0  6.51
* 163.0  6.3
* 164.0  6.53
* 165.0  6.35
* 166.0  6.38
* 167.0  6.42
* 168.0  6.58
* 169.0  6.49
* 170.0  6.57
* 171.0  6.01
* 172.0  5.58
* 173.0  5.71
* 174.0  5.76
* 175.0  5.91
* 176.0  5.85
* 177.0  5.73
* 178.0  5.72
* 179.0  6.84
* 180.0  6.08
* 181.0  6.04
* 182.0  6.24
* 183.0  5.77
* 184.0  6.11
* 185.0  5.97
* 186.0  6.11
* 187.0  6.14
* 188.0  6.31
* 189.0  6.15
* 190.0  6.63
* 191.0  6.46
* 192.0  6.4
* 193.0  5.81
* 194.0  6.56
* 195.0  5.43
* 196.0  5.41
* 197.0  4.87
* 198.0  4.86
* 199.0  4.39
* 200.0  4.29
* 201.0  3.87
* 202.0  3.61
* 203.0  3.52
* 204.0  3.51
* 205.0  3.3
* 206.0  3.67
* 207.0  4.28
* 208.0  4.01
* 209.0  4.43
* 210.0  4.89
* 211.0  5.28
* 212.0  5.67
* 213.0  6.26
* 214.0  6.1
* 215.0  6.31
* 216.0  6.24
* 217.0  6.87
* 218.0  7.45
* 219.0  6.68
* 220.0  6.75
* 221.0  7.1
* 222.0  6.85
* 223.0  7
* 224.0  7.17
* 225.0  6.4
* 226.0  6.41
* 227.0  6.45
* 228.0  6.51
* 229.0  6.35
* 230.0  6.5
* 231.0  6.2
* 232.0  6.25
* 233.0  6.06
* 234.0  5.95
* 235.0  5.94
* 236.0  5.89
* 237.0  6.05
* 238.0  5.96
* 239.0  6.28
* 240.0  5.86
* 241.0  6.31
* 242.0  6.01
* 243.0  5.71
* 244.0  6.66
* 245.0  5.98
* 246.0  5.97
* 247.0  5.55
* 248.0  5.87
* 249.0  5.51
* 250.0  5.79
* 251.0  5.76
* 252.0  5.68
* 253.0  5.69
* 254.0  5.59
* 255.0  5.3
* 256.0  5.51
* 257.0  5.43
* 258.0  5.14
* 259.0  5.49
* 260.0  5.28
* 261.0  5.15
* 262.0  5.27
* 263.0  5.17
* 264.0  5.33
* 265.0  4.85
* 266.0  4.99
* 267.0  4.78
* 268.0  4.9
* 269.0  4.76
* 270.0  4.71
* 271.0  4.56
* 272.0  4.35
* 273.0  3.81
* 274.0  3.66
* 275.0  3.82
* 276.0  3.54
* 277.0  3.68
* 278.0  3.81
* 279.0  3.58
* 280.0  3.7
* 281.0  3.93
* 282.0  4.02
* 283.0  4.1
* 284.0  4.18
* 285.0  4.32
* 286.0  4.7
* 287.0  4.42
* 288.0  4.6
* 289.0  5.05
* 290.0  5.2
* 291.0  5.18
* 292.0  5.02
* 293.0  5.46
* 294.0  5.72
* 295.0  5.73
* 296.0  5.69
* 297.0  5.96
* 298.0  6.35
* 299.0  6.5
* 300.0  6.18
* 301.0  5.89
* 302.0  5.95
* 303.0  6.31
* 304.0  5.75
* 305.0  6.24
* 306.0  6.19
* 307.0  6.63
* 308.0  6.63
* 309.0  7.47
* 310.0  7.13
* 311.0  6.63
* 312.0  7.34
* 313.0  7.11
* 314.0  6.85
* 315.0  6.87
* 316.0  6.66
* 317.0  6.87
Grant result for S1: 3.4 km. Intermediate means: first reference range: 7.06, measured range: 5.64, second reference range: 4.58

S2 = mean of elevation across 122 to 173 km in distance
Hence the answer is 7.04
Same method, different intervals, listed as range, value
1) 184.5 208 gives 5.09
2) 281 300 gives 5.12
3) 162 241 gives 5.86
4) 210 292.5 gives 5.46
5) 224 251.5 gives 6.1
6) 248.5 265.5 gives 5.41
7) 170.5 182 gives 5.94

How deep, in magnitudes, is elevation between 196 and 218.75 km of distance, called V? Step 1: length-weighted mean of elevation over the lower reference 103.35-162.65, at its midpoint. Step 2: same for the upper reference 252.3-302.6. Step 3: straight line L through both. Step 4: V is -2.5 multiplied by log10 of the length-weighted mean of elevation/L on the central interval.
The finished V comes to 0.20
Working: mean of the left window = 6.99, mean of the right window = 4.93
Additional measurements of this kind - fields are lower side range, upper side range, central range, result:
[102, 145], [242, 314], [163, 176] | 0.05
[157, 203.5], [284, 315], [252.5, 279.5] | 0.24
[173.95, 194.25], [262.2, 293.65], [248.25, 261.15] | -0.13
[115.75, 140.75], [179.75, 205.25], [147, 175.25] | -0.07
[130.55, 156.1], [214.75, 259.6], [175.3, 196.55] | 0.13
